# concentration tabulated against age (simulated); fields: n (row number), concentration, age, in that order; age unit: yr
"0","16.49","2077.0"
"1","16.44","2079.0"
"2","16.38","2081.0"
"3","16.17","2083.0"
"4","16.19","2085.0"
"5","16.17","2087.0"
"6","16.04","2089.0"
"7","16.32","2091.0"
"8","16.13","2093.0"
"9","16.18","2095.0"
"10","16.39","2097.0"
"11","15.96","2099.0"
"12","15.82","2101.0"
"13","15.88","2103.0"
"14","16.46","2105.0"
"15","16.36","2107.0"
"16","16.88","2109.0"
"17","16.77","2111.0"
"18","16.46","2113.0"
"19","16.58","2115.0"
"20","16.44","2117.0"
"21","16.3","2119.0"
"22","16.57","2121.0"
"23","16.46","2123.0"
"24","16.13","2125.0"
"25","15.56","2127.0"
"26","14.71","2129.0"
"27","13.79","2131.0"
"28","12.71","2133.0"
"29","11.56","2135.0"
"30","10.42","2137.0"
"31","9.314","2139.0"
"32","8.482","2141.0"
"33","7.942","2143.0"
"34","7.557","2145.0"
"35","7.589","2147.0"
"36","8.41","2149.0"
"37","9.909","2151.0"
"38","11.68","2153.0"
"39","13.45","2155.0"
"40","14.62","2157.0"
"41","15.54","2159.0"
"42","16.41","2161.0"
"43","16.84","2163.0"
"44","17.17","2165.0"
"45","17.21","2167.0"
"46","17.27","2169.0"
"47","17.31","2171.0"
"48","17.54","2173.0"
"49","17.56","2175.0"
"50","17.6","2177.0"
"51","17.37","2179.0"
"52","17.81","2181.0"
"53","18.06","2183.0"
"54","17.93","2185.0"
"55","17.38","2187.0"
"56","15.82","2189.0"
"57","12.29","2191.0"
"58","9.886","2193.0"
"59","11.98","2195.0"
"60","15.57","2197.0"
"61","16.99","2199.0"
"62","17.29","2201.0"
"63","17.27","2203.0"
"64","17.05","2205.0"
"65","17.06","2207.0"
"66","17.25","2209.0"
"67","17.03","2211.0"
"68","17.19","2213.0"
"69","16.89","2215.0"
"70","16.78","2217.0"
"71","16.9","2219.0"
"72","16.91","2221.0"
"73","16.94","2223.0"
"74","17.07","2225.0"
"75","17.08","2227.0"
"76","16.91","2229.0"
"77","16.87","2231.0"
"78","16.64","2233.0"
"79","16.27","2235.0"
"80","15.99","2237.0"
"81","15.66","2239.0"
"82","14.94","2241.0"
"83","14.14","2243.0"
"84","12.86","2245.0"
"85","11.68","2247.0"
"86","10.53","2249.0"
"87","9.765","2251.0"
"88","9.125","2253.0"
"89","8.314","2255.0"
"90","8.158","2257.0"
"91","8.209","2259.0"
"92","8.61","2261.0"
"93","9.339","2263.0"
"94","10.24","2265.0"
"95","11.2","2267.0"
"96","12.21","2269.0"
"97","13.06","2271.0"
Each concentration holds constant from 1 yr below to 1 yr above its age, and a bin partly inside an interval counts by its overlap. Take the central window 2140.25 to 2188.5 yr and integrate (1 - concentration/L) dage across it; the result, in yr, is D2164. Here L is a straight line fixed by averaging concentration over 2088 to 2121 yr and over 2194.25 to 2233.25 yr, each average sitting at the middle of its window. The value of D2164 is 5.8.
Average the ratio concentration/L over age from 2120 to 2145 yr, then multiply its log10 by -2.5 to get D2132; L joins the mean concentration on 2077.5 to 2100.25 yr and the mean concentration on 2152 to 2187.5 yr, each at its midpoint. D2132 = 0.29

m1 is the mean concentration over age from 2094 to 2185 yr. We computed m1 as 14.8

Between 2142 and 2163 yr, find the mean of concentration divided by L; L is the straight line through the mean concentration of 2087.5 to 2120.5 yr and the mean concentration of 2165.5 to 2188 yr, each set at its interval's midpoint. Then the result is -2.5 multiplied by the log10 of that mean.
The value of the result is 0.43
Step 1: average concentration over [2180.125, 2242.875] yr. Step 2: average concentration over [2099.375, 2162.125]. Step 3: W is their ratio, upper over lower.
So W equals 1.19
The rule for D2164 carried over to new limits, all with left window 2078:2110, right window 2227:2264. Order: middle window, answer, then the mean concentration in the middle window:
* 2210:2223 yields -3.6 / 16.9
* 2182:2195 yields -0.9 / 15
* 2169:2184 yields -3.5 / 17.6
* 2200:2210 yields -2.7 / 17.2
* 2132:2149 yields 6.5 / 9.39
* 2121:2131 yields -0.1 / 15.6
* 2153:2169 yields -1.2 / 15.7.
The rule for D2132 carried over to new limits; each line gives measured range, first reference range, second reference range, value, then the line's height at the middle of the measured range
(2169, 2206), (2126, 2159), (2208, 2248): -0.18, 13.8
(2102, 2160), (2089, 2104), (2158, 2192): 0.21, 16.4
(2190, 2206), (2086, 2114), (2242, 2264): -0.20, 12.3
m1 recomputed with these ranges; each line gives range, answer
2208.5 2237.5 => 16.9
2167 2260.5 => 15.3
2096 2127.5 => 16.3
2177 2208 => 16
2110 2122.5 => 16.5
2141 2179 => 13.9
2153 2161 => 14.4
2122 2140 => 13.4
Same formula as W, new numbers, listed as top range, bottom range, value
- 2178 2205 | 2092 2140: 1.04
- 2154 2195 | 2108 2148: 1.20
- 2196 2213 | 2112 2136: 1.11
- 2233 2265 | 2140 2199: 0.82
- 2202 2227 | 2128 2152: 1.67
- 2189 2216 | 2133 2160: 1.48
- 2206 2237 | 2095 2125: 1.03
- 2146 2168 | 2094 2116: 0.83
